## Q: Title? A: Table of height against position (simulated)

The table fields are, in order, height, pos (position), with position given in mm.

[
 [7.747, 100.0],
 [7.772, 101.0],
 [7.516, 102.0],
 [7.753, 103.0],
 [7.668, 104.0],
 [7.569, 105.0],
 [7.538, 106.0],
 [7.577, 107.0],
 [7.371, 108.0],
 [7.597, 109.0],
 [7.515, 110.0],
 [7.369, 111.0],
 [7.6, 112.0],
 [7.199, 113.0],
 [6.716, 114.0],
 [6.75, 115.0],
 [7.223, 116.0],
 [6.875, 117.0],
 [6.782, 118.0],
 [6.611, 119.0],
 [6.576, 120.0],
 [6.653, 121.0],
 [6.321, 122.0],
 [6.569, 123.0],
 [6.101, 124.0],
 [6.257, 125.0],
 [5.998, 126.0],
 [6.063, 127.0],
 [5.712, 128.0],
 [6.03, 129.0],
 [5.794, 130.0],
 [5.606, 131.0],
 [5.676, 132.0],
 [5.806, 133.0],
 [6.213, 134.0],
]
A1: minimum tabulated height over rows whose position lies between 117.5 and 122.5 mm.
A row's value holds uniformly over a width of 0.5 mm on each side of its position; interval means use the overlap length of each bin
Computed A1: 6.321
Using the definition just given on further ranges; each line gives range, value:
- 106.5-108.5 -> 7.371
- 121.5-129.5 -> 5.712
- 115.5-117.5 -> 6.875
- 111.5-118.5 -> 6.716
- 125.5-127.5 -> 5.998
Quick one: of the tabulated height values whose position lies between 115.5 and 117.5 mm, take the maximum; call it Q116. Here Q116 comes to 7.223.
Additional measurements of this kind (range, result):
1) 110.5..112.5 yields 7.6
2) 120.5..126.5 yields 6.653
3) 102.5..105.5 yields 7.753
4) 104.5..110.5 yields 7.597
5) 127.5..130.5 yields 6.03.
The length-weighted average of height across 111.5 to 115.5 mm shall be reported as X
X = 7.07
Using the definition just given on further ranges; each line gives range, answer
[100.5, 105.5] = 7.66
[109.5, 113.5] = 7.42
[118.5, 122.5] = 6.54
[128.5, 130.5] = 5.91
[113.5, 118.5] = 6.87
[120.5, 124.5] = 6.41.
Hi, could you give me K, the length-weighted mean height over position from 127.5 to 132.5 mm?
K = 5.76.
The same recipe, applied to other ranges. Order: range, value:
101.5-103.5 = 7.63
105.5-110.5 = 7.52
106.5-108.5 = 7.47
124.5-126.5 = 6.13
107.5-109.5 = 7.48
